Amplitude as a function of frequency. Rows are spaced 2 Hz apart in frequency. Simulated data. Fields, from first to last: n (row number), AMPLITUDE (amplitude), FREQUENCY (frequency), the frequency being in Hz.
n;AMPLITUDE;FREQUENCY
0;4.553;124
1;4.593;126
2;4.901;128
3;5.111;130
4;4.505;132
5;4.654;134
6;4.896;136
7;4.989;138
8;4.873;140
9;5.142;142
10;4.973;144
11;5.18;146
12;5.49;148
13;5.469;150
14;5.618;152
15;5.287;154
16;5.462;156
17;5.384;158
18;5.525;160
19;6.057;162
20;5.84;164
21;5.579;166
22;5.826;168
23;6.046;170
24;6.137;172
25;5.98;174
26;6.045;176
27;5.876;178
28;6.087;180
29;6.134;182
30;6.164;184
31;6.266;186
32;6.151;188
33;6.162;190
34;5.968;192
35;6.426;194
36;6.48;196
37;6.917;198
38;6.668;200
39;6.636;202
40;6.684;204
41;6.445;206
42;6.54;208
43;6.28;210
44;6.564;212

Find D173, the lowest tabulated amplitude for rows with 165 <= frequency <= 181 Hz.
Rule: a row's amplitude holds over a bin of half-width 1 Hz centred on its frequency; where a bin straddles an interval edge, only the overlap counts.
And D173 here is 5.579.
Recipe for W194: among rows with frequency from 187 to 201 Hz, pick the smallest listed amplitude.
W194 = 5.968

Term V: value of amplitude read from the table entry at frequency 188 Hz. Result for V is 6.151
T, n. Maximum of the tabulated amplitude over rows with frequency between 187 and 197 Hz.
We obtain 6.48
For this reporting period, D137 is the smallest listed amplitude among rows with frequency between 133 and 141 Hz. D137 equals 4.654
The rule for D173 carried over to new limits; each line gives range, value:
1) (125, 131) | 4.593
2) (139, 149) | 4.873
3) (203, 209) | 6.445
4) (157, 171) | 5.384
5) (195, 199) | 6.48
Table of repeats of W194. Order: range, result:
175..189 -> 5.876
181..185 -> 6.134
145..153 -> 5.18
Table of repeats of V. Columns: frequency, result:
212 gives 6.564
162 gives 6.057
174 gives 5.98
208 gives 6.54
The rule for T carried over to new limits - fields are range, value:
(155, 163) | 6.057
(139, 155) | 5.618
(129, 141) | 5.111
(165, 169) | 5.826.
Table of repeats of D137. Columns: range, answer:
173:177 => 5.98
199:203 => 6.636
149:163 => 5.287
